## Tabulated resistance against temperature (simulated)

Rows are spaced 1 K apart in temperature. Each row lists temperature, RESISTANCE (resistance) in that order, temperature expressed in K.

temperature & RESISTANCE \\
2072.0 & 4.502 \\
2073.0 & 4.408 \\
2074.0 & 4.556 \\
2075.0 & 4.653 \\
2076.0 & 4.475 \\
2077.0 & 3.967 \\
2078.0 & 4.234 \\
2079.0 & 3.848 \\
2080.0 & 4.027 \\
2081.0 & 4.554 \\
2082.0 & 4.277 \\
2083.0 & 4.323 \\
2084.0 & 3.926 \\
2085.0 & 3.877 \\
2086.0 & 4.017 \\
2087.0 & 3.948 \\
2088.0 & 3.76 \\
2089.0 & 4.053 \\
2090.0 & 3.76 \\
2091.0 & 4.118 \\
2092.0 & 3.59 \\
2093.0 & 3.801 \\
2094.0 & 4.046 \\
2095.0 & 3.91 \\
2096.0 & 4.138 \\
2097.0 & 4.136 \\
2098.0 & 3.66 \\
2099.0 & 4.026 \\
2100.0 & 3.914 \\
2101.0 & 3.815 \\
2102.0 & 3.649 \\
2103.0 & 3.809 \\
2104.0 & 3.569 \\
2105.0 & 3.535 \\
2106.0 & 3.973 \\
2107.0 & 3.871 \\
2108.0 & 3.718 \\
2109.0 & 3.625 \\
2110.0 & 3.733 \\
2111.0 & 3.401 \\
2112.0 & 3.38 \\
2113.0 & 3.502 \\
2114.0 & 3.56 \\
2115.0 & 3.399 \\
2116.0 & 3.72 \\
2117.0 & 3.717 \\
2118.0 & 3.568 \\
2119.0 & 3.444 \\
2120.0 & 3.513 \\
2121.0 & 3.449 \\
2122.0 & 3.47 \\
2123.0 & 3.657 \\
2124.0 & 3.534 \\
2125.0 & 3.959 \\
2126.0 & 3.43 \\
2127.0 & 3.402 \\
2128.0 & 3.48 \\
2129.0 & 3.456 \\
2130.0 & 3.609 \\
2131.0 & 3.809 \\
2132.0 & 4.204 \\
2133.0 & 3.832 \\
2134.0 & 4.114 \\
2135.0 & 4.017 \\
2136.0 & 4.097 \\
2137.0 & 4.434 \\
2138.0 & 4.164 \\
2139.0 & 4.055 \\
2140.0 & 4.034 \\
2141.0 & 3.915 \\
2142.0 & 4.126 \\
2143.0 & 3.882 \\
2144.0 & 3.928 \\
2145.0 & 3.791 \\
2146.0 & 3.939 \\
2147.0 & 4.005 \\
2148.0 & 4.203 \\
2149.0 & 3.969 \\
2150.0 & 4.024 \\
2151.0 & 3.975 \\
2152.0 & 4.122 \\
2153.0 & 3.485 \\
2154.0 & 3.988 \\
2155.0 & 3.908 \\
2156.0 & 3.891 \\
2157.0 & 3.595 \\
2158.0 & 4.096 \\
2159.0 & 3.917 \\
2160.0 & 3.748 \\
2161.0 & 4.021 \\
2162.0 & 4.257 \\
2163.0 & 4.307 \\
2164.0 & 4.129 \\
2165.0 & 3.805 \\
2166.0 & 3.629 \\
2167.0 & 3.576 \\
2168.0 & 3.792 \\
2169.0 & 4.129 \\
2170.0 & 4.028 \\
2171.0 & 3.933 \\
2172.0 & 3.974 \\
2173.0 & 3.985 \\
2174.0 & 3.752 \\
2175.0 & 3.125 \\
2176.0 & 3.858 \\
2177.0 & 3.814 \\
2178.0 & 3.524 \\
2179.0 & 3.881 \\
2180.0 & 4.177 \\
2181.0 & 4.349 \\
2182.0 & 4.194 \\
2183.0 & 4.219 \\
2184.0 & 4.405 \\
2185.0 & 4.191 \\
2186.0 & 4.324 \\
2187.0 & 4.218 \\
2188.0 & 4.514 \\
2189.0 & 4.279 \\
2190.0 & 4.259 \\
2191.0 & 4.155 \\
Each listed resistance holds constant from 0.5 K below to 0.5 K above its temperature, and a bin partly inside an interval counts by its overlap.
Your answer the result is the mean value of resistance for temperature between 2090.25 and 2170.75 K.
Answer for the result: 3.83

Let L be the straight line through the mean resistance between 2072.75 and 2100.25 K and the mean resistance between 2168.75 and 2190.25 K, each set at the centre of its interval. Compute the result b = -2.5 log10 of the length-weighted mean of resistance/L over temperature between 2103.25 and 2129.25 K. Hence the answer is 0.137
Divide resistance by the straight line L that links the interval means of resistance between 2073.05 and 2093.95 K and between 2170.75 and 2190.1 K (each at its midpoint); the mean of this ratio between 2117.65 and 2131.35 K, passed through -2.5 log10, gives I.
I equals 0.149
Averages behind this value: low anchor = 4.09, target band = 3.55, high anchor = 4.05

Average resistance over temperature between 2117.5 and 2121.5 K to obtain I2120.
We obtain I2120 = 3.49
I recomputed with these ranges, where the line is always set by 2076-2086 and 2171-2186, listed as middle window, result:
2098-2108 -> 0.08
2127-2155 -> 0.03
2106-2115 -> 0.13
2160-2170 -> 0.01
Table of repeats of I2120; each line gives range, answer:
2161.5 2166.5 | 4.03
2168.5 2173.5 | 4.01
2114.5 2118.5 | 3.6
